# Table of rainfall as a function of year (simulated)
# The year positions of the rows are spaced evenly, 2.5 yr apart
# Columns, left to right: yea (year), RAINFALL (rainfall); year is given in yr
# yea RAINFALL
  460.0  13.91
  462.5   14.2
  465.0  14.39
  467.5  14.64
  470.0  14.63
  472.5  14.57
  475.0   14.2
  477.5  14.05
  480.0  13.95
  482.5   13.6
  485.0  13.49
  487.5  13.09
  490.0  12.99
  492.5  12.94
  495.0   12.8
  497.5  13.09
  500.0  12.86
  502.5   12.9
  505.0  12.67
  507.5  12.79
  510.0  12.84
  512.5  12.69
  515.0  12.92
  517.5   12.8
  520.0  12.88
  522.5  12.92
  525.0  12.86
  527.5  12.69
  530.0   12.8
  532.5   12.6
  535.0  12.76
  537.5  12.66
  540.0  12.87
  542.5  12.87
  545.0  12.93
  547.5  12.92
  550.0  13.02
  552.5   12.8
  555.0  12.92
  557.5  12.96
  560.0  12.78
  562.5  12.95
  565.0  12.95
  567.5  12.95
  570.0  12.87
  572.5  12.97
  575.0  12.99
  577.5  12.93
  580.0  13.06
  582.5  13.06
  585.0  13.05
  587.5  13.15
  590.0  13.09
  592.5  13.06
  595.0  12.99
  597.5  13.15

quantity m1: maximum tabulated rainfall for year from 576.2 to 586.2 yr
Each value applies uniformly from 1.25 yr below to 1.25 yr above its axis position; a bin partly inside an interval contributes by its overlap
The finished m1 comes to 13.06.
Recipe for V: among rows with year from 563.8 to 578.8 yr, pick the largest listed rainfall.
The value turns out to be 12.99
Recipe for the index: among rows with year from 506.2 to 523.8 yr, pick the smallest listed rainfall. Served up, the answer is 12.69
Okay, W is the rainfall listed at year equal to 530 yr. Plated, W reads 12.8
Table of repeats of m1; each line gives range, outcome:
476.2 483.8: 14.05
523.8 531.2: 12.86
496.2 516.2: 13.09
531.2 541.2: 12.87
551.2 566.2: 12.96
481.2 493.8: 13.6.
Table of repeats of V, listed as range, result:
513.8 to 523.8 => 12.92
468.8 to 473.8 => 14.63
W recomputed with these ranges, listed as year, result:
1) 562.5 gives 12.95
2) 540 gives 12.87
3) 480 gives 13.95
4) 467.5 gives 14.64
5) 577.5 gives 12.93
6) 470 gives 14.63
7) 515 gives 12.92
